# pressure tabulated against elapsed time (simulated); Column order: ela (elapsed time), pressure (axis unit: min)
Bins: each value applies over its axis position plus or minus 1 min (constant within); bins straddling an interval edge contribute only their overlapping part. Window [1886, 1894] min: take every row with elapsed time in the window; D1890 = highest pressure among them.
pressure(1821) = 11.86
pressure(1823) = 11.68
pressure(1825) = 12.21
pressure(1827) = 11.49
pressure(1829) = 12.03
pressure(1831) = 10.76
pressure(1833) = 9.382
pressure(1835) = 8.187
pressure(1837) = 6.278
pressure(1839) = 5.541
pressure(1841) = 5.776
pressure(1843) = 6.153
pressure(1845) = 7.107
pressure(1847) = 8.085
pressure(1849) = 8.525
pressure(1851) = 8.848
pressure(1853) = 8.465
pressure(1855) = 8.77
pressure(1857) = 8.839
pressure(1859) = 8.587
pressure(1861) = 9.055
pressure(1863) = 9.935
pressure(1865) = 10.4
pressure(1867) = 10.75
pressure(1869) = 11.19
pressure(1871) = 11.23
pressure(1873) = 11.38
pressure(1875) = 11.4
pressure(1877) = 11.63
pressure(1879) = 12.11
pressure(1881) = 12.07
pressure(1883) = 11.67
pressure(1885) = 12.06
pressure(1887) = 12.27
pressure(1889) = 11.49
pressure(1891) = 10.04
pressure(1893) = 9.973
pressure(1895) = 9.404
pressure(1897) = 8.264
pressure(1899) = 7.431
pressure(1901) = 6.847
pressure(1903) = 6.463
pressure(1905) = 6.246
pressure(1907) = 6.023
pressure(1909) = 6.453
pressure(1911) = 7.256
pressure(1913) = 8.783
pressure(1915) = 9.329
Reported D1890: 12.27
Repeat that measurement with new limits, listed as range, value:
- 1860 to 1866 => 10.4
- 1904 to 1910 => 6.453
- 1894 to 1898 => 9.404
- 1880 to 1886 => 12.07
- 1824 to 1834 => 12.21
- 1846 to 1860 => 8.848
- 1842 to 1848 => 8.085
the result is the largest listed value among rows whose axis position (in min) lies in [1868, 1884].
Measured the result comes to 12.11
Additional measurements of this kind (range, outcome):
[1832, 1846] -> 9.382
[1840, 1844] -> 6.153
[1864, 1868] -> 10.75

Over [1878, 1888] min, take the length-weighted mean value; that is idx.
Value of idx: 12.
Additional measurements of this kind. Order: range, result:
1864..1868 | 10.6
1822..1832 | 11.6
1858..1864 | 9.19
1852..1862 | 8.74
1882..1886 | 11.9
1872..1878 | 11.5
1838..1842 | 5.66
